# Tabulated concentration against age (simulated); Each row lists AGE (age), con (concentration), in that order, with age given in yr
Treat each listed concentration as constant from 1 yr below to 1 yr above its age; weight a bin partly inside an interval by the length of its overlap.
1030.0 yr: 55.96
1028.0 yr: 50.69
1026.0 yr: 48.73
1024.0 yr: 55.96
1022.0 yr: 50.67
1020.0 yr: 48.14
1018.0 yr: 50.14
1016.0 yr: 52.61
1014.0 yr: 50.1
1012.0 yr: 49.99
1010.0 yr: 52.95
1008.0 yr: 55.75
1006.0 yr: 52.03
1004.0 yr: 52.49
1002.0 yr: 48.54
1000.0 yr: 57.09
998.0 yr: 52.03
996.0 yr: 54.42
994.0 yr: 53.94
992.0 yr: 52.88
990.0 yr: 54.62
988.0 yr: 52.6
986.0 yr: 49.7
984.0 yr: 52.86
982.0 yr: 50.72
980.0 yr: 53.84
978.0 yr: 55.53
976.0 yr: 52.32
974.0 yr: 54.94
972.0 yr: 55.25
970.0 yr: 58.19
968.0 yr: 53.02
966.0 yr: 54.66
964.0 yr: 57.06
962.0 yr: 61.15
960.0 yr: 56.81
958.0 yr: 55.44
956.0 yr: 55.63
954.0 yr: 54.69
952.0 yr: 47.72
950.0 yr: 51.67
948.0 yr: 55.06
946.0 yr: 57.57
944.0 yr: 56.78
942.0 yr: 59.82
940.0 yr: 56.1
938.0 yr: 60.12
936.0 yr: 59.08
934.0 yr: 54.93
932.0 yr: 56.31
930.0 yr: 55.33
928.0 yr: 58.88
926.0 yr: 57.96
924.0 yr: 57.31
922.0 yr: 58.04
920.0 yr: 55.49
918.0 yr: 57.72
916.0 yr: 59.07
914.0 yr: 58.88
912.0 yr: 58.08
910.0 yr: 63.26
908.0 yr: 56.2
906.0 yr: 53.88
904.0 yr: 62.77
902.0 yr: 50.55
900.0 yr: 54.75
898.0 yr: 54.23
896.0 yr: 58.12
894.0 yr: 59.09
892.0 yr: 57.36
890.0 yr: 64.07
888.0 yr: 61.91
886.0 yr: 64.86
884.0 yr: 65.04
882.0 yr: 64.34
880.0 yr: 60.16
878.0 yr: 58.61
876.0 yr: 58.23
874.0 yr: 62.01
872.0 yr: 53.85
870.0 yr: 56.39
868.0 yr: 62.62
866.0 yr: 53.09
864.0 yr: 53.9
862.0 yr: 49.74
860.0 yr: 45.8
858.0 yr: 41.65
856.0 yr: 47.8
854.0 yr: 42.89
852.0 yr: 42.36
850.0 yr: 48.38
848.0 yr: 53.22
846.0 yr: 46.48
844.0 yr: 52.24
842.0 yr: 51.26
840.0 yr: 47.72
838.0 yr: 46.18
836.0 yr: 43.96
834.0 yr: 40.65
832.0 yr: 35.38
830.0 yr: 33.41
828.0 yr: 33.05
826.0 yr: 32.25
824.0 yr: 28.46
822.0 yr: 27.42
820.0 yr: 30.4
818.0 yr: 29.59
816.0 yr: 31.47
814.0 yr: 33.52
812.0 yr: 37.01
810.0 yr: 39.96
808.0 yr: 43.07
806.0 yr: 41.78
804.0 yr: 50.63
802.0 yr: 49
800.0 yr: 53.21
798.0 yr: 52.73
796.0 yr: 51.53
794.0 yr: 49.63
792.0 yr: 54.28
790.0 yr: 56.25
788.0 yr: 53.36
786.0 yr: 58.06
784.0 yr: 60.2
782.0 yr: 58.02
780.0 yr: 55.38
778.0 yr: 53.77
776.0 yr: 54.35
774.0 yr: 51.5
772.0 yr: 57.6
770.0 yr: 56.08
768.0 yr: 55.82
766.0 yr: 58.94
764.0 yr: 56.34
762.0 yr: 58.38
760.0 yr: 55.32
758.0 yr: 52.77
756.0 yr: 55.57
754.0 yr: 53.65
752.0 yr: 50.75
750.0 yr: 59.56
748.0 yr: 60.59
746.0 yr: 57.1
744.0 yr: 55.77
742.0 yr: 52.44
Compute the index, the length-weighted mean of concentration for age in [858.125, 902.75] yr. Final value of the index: 57.4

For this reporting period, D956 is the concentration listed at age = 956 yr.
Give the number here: 55.63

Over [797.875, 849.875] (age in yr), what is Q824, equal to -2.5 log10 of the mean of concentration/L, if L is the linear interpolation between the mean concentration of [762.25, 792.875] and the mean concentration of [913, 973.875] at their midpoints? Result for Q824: 0.35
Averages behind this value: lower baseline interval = 56.1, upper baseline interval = 56.5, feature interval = 40.9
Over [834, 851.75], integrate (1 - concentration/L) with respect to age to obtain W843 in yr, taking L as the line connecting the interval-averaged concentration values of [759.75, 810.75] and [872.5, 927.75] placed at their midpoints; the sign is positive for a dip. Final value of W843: 2.6 yr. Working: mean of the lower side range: 53.3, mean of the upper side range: 58.9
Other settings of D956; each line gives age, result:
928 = 58.88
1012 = 49.99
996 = 54.42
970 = 58.19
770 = 56.08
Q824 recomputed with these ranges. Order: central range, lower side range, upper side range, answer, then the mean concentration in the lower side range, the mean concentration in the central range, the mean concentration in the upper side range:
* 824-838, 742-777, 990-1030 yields 0.44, 55.8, 36.6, 52.2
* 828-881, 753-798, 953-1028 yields 0.11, 55.3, 49.2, 53.4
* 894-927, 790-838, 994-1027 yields -0.23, 40.6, 57.3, 52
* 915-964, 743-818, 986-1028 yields -0.09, 51.9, 56.6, 52.2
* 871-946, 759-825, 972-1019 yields -0.15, 48.6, 58.5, 52.8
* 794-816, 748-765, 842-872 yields 0.18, 55.6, 44.8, 49.9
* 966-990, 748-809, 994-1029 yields -0.03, 54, 53.6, 52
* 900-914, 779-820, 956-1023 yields -0.13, 47.5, 57.4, 53.4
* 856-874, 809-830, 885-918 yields -0.12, 32.4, 52.4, 58.5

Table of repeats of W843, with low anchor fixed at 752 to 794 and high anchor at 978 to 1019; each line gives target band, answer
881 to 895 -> -2.17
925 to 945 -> -1.56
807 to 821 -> 5.09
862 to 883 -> -1.44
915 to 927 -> -0.90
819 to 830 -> 4.86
